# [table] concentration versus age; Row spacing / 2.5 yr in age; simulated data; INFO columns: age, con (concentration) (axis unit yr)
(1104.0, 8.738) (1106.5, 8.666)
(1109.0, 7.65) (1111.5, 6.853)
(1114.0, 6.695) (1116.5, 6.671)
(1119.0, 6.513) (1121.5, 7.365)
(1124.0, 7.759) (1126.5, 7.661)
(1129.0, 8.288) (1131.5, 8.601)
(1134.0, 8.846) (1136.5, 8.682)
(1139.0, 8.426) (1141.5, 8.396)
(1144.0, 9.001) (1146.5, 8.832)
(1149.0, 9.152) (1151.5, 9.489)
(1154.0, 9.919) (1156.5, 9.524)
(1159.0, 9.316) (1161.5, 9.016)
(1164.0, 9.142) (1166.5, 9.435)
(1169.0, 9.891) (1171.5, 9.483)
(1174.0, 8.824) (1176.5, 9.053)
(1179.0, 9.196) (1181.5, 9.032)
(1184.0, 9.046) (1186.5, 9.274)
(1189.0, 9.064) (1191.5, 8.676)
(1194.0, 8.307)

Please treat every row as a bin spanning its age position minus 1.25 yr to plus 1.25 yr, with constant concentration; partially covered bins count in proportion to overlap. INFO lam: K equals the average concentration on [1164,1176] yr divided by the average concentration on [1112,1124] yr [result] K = 1.35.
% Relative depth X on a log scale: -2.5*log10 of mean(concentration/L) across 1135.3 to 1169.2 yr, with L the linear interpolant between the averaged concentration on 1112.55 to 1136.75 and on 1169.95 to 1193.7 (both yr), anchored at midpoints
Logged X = -0.10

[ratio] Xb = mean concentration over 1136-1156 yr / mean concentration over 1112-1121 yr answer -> 1.3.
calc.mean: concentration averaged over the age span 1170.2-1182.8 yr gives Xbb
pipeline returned 9.12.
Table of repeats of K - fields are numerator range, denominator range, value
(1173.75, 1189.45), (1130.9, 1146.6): 1.05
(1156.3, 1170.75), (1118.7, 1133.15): 1.20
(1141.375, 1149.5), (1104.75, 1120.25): 1.23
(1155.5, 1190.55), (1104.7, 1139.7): 1.19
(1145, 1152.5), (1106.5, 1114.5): 1.24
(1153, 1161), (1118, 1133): 1.23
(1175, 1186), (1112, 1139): 1.18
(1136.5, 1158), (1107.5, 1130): 1.25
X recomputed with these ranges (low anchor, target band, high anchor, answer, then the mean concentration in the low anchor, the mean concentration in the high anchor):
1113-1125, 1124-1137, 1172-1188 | -0.131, 6.99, 9.09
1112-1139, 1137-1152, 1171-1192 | -0.085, 7.72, 9.07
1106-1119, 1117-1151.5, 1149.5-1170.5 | -0.008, 7.15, 9.46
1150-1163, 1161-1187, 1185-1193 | -0.003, 9.44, 8.98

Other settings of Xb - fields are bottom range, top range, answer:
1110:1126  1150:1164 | 1.34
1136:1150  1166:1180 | 1.06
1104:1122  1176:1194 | 1.23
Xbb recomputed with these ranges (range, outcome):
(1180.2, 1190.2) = 9.1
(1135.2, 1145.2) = 8.63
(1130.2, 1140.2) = 8.64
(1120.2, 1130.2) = 7.76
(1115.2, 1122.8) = 6.85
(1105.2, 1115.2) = 7.48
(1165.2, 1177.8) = 9.34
